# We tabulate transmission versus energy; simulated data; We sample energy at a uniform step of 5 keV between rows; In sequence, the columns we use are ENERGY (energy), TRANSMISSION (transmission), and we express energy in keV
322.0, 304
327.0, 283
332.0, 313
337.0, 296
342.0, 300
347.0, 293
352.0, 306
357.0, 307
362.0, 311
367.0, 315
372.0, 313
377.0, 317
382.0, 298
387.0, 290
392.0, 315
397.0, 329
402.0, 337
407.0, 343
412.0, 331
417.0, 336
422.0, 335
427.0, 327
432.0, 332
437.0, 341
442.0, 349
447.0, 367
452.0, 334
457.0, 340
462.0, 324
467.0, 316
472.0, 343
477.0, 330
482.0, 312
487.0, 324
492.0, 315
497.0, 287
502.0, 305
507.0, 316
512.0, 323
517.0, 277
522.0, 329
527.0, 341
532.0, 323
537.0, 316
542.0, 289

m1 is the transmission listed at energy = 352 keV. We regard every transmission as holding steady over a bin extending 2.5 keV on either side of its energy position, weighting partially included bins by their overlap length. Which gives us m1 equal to 306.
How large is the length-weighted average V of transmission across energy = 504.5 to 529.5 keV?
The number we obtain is 317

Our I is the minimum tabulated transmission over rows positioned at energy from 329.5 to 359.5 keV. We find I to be 293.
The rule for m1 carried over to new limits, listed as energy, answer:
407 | 343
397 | 329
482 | 312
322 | 304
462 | 324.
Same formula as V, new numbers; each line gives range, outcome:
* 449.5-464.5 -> 333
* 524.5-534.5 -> 332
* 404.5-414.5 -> 337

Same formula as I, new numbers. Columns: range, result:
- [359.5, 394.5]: 290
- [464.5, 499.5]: 287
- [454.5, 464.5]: 324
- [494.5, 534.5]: 277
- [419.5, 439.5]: 327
